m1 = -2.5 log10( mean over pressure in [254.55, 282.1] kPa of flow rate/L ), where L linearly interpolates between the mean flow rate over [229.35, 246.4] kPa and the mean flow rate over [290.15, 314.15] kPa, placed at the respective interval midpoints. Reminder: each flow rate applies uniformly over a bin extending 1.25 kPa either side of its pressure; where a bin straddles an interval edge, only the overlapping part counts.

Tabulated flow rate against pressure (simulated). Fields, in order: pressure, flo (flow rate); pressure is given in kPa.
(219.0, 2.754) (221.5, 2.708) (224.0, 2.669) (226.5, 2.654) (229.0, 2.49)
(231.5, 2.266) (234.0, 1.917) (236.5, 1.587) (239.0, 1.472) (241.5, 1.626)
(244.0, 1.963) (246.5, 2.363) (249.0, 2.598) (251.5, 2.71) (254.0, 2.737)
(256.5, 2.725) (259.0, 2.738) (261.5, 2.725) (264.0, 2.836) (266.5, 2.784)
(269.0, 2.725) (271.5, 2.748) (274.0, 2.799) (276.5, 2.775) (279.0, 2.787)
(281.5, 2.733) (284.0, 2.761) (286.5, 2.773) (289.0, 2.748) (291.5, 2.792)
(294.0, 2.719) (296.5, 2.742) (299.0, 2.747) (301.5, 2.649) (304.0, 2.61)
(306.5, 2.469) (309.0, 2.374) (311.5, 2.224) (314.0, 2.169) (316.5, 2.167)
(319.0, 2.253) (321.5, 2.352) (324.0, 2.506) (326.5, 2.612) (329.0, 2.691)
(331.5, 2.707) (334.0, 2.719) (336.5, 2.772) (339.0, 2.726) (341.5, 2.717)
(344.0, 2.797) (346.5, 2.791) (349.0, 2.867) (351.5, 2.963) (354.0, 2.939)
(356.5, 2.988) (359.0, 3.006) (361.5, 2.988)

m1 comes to -0.25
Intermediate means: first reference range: 1.88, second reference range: 2.57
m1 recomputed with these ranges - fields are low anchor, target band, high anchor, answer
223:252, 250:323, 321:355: -0.08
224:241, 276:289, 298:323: -0.21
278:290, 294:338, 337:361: 0.12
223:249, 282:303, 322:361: -0.11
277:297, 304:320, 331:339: 0.19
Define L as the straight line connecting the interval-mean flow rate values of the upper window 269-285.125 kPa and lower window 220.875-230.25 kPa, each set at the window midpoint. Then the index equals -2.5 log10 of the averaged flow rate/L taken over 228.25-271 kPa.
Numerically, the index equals 0.14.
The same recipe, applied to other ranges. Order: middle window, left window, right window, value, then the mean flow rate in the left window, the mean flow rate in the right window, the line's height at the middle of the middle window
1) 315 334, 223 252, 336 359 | 0.10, 2.18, 2.85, 2.71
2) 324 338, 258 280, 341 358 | 0.07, 2.77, 2.87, 2.85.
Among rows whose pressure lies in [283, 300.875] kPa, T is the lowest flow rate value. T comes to 2.719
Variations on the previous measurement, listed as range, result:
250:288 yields 2.71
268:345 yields 2.167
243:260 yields 1.963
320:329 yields 2.352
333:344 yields 2.717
